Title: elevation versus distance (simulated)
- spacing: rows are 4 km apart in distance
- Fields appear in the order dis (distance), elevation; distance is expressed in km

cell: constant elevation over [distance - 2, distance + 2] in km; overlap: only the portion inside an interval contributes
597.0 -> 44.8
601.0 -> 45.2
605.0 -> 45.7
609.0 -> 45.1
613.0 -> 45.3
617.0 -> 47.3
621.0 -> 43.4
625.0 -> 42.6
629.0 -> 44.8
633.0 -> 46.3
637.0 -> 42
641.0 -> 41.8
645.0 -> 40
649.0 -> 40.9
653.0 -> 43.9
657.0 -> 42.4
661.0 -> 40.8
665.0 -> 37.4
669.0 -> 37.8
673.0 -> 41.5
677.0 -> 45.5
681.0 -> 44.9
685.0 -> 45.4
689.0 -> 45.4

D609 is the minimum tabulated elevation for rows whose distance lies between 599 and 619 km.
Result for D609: 45.1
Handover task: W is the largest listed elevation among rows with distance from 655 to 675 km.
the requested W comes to 42.4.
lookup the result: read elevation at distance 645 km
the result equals 40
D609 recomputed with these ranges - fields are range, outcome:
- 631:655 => 40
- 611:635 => 42.6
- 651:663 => 40.8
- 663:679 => 37.4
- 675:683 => 44.9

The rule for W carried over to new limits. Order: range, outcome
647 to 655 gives 43.9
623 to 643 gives 46.3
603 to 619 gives 47.3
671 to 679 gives 45.5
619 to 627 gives 43.4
